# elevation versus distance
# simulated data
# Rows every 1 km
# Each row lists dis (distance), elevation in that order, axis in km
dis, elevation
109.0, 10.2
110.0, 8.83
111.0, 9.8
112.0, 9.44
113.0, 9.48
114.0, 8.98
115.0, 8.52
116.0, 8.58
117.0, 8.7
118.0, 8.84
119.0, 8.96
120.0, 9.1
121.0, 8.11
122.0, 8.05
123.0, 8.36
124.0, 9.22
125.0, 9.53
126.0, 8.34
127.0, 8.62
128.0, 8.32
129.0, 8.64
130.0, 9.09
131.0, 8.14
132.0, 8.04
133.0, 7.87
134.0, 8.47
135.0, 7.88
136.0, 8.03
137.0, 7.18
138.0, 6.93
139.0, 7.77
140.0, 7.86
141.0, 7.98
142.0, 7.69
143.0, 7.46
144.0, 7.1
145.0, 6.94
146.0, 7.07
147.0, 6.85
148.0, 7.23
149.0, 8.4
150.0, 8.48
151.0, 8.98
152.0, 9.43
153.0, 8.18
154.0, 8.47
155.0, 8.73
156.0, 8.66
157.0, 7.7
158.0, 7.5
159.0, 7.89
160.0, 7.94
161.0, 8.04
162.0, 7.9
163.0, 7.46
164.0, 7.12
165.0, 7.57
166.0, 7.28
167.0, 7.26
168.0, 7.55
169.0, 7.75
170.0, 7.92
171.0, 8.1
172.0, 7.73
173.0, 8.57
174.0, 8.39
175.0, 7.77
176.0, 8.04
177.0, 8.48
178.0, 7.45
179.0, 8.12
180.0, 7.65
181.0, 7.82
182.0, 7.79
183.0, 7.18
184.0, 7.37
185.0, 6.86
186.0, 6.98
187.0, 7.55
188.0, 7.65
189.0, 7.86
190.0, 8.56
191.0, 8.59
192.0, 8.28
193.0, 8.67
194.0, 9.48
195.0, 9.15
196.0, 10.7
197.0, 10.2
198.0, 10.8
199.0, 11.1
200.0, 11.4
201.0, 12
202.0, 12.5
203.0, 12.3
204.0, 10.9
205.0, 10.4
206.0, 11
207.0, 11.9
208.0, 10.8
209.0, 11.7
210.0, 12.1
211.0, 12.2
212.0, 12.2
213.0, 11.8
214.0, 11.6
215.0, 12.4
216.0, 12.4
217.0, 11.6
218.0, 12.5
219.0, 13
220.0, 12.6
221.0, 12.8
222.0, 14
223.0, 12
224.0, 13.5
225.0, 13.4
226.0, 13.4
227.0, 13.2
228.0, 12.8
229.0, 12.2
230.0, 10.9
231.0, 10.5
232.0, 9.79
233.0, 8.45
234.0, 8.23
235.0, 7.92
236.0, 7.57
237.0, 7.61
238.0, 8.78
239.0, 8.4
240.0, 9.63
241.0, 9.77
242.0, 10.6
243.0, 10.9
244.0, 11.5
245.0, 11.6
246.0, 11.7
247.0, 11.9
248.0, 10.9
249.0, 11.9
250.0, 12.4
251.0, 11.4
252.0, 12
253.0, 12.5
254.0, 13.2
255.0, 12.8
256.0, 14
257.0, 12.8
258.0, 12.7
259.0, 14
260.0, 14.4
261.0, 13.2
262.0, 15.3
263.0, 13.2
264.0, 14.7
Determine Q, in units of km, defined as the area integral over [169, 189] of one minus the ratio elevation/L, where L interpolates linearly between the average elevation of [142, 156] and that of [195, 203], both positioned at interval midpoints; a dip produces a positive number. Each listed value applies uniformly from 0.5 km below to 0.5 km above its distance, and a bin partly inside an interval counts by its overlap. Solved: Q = 4.3 km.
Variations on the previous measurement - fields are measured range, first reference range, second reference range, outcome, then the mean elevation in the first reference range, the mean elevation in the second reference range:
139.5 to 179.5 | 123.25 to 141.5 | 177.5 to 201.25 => 2.67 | 8.22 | 8.68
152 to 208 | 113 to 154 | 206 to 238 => 7.16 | 8.22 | 11.5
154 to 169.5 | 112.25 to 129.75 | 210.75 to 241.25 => 3.06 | 8.74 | 11.2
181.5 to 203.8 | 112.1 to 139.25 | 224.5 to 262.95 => 2.04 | 8.46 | 11.4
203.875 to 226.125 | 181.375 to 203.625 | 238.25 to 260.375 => -4.17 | 9.23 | 11.8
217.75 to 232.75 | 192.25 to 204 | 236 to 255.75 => -2.09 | 10.7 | 11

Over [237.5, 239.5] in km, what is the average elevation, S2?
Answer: 8.59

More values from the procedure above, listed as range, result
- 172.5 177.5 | 8.25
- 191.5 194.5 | 8.81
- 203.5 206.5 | 10.8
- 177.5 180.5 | 7.74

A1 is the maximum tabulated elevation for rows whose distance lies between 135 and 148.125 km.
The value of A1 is 8.03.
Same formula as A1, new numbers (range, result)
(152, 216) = 12.5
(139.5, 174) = 9.43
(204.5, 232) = 14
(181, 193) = 8.67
